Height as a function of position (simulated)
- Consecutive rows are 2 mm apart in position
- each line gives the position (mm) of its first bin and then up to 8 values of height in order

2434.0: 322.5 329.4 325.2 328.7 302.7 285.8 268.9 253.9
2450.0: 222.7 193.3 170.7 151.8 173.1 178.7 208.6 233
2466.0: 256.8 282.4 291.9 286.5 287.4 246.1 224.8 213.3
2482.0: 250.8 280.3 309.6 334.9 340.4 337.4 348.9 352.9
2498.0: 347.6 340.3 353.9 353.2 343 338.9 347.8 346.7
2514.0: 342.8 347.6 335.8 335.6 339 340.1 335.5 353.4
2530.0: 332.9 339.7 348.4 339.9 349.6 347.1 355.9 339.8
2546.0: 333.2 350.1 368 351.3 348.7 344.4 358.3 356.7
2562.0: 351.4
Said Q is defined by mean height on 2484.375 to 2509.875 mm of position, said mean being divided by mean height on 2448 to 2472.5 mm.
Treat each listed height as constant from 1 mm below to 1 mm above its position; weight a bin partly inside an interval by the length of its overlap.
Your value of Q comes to 1.5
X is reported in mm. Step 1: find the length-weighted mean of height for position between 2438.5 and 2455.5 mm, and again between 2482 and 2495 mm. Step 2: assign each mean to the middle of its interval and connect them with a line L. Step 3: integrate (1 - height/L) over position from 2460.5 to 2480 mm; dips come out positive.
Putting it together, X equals 2.5 mm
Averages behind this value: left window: 252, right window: 320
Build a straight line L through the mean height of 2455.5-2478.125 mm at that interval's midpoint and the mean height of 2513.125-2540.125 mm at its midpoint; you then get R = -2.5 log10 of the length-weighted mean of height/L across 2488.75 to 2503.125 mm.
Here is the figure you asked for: -0.20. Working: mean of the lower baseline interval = 237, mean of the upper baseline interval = 342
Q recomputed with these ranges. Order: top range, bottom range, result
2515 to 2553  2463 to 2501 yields 1.18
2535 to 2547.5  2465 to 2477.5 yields 1.26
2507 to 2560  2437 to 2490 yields 1.36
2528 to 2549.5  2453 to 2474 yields 1.52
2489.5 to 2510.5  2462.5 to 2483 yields 1.35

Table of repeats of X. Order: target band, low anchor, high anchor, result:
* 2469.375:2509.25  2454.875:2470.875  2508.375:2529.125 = -4.4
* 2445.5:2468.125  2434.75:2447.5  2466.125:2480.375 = 5.7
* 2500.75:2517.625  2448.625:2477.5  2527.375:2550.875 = -2.6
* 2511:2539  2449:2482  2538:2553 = -2.1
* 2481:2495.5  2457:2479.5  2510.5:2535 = -1.9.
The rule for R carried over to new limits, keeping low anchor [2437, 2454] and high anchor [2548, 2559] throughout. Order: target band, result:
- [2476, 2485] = 0.21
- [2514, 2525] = -0.04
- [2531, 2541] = -0.02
